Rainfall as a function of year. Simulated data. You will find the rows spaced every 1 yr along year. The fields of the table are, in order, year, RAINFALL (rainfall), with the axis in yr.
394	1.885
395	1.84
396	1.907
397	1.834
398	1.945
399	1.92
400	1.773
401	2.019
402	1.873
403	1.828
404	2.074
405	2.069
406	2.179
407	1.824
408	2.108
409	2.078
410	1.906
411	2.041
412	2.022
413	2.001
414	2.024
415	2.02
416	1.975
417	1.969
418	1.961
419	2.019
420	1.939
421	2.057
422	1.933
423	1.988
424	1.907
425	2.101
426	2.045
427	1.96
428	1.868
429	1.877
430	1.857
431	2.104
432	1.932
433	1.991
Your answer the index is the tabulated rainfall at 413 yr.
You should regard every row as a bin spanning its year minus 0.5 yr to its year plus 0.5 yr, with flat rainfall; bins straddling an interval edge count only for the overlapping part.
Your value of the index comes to 2.001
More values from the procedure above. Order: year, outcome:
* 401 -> 2.019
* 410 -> 1.906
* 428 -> 1.868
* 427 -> 1.96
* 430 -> 1.857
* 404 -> 2.074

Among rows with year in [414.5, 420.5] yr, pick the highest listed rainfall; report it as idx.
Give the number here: 2.02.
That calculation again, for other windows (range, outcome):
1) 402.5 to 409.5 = 2.179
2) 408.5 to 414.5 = 2.078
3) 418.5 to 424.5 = 2.057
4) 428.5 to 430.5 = 1.877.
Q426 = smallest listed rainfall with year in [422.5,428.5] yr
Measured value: 1.868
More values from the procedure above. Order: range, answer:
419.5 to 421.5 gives 1.939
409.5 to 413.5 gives 1.906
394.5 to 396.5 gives 1.84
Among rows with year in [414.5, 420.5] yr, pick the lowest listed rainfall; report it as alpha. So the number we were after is 1.939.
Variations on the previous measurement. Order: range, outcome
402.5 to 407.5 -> 1.824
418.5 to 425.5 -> 1.907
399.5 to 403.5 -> 1.773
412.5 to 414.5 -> 2.001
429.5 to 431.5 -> 1.857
